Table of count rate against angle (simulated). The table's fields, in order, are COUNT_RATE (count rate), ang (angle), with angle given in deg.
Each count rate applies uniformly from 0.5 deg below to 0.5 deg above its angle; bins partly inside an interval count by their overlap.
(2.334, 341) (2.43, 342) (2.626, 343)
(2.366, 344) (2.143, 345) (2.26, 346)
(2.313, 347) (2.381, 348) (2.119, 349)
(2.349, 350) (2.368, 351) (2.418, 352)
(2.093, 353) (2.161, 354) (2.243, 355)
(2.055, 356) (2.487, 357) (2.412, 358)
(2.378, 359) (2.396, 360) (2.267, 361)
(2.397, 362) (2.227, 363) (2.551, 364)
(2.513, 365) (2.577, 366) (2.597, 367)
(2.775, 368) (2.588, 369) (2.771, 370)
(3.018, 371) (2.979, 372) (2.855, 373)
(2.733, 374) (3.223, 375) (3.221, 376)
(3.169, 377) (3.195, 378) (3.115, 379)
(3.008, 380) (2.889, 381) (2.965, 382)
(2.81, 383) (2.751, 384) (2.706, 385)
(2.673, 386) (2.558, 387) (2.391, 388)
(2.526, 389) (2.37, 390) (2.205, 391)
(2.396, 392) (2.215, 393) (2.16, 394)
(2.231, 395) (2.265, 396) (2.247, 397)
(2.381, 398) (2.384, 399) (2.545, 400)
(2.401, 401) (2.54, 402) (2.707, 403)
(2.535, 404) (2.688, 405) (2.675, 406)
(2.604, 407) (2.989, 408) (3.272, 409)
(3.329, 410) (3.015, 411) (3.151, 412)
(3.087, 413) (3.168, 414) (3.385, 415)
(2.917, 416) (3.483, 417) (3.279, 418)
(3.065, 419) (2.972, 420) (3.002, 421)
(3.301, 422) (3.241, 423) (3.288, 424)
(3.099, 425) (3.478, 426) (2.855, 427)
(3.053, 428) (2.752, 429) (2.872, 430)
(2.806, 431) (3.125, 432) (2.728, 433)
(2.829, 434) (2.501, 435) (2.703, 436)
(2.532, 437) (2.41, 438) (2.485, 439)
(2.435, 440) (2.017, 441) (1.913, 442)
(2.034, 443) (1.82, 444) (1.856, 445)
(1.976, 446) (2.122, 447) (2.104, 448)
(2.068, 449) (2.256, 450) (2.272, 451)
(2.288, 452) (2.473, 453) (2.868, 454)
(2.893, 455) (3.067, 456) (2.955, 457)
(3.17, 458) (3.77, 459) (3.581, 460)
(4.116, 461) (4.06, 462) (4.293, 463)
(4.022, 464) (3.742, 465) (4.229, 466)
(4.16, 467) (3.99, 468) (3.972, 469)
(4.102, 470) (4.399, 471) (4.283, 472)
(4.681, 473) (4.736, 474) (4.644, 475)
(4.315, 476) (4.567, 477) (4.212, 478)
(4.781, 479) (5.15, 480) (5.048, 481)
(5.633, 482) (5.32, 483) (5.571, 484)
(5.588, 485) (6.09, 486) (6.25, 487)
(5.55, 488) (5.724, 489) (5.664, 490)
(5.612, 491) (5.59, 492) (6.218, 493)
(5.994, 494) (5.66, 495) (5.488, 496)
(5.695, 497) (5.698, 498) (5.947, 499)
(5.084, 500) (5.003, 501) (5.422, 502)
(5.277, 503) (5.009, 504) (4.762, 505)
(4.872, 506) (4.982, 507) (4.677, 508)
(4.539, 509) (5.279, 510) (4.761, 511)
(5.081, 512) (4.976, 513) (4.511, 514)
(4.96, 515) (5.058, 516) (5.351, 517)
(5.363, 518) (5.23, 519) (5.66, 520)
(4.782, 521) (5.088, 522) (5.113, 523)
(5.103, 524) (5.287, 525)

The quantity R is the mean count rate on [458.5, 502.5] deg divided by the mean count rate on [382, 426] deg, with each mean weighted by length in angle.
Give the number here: 1.78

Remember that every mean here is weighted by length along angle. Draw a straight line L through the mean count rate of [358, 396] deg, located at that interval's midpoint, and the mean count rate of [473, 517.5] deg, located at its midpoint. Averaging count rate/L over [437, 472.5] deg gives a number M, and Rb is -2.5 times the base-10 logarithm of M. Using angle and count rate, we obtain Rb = 0.40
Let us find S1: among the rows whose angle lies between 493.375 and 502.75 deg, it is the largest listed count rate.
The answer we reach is 5.994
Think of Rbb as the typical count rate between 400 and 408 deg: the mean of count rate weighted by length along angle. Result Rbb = 2.61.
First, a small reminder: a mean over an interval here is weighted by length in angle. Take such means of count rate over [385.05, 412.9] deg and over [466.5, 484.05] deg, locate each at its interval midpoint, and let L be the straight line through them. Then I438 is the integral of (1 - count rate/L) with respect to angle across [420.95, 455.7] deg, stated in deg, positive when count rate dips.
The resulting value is 9.68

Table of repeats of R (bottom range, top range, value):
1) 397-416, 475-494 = 1.91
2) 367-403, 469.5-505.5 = 1.97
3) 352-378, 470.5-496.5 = 2.03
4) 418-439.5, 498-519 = 1.74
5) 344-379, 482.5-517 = 2.10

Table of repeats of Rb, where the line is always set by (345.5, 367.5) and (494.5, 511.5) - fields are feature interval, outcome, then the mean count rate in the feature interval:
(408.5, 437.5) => 0.187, 3.04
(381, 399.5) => 0.206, 2.47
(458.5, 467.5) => 0.107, 4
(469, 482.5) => 0.007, 4.63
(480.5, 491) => -0.164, 5.64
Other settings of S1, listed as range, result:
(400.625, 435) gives 3.483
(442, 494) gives 6.25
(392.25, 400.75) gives 2.545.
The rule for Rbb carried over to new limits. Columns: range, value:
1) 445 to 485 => 3.79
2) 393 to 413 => 2.64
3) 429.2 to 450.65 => 2.37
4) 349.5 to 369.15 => 2.39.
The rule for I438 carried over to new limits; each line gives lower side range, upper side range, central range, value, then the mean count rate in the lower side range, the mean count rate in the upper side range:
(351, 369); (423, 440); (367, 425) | -4.36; 2.39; 2.84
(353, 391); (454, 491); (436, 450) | 6.34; 2.65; 4.5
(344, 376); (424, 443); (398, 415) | -1.31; 2.48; 2.7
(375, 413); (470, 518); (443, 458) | 6.34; 2.7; 5.18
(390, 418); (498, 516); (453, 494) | -2.34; 2.71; 5.03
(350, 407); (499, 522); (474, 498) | -4.19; 2.57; 5.05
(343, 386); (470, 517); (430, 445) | 5.91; 2.59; 5.17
